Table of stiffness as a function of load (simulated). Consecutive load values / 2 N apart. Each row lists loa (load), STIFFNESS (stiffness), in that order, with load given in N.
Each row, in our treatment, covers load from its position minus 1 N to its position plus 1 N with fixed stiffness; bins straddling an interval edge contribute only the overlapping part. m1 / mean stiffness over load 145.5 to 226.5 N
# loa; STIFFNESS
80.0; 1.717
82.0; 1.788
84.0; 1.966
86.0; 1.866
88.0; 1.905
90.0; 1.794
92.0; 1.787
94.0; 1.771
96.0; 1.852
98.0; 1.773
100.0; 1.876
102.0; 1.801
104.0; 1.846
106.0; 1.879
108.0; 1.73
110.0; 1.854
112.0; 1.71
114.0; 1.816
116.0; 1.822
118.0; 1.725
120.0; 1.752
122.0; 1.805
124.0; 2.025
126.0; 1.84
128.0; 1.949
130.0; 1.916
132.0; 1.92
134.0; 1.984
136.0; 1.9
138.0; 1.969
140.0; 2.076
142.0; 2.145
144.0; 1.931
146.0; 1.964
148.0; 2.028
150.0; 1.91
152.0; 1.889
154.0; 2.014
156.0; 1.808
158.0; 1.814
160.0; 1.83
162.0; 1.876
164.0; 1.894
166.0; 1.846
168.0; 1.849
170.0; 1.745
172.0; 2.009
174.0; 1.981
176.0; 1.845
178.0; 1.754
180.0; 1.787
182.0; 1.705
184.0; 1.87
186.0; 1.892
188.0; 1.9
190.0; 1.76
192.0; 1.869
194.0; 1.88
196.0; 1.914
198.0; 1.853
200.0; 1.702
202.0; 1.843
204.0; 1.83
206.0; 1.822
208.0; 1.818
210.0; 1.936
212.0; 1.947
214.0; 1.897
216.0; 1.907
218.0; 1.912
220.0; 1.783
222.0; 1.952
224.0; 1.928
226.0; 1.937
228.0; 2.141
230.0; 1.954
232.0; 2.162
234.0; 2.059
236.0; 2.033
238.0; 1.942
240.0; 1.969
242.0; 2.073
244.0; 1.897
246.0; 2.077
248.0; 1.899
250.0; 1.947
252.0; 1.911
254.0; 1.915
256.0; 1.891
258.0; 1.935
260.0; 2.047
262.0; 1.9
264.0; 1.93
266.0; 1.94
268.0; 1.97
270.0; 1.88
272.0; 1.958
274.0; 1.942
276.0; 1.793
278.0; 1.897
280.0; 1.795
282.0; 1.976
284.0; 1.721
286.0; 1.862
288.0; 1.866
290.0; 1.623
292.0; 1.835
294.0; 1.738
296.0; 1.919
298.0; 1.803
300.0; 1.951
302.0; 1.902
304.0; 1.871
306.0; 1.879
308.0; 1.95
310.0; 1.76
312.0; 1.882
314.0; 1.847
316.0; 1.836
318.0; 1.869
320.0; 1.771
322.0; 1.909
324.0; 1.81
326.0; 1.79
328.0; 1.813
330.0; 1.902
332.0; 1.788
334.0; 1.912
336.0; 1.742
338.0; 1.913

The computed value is 1.87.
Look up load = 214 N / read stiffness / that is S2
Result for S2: 1.897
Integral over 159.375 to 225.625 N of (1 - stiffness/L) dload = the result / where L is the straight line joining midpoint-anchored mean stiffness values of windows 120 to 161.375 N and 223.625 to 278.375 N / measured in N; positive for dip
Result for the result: 2.9 N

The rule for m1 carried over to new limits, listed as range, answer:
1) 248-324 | 1.88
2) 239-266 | 1.95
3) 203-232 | 1.92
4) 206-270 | 1.95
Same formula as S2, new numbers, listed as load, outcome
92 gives 1.787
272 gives 1.958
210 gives 1.936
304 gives 1.871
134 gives 1.984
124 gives 2.025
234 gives 2.059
